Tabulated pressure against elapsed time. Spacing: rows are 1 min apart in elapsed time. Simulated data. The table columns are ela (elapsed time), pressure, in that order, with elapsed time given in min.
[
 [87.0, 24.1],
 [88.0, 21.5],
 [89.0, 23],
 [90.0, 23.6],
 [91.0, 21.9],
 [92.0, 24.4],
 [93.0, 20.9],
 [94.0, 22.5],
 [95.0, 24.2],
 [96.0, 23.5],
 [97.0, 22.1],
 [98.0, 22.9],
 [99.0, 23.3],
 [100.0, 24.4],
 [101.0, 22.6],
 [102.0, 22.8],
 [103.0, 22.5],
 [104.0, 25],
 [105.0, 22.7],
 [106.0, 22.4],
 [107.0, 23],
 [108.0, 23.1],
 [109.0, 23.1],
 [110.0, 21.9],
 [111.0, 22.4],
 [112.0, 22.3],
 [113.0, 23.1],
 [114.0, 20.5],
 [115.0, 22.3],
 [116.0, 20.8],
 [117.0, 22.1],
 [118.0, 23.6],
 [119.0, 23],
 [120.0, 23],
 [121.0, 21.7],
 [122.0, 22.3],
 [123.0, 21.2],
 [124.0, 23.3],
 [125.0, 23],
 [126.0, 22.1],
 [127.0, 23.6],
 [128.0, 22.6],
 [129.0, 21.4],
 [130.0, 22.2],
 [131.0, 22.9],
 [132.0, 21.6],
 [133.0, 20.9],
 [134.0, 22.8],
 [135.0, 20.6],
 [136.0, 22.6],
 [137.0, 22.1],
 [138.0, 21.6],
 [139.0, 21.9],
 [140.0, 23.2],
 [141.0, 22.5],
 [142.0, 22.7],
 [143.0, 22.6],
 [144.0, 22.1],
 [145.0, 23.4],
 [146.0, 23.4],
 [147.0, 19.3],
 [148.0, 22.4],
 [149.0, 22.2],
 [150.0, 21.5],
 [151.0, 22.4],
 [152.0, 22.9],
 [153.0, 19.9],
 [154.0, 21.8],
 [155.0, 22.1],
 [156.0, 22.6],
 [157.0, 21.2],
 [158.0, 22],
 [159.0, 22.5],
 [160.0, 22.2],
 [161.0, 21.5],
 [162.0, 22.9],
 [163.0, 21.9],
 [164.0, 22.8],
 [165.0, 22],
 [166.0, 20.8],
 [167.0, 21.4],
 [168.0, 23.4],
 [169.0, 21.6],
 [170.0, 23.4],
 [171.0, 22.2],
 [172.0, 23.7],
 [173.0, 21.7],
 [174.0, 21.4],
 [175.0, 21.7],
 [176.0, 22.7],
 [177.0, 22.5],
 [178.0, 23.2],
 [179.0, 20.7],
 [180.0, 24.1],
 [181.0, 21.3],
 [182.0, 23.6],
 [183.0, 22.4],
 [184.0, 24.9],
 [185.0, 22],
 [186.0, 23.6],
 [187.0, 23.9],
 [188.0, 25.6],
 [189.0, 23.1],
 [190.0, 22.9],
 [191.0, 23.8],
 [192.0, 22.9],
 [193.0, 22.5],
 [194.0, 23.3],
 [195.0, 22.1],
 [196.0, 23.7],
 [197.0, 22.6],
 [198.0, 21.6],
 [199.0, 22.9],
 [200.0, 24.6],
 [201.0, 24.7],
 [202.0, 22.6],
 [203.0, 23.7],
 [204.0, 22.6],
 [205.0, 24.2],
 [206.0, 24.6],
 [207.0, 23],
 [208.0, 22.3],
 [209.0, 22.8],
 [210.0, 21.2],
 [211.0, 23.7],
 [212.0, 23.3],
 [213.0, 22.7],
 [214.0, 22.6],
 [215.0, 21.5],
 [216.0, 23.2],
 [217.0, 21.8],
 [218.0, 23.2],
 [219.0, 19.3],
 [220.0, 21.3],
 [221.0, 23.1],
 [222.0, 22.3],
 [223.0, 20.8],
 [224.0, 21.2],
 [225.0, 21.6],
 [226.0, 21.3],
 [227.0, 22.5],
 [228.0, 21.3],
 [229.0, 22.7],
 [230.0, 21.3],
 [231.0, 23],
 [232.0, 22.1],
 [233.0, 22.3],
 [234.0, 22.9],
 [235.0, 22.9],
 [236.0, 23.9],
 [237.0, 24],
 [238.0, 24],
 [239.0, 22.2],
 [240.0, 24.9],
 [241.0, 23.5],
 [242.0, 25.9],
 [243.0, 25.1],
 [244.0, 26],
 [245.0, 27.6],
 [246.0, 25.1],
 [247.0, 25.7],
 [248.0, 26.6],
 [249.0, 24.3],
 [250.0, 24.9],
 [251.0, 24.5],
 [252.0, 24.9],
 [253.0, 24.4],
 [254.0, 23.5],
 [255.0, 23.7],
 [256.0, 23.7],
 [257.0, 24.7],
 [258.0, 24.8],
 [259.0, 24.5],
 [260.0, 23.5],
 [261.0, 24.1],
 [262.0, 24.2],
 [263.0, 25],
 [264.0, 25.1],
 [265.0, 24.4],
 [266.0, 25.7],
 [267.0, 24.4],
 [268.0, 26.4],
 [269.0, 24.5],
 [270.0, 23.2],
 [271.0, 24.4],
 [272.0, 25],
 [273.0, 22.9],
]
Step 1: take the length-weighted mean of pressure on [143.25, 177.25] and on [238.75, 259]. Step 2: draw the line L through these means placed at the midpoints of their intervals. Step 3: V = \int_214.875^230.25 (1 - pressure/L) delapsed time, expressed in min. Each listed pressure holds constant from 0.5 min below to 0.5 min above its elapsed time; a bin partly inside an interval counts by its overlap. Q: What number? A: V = 1.4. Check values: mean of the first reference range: 22.1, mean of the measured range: 21.8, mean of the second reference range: 24.8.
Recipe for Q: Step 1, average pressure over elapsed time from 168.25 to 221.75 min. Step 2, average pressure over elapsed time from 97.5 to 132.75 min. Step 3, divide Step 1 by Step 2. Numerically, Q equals 1.0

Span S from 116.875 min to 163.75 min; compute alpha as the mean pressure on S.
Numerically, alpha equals 22.2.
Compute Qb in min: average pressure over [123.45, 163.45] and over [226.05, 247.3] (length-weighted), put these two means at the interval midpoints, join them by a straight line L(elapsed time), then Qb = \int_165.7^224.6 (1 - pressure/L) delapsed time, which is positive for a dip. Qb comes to 0.8 min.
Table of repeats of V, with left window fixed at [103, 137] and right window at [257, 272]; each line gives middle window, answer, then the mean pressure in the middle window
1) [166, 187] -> 0.63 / 22.6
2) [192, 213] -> 0.51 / 23.1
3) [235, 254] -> -0.37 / 24.8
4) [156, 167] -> 0.50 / 22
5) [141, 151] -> 0.26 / 22.2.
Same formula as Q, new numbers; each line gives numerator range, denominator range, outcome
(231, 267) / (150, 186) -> 1.10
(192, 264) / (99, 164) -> 1.05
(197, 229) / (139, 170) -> 1.02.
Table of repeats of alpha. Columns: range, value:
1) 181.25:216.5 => 23.1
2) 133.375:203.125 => 22.5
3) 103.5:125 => 22.5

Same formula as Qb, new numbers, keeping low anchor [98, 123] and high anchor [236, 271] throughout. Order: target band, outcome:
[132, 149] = 0.7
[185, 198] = 0.3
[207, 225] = 1.5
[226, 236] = 0.8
